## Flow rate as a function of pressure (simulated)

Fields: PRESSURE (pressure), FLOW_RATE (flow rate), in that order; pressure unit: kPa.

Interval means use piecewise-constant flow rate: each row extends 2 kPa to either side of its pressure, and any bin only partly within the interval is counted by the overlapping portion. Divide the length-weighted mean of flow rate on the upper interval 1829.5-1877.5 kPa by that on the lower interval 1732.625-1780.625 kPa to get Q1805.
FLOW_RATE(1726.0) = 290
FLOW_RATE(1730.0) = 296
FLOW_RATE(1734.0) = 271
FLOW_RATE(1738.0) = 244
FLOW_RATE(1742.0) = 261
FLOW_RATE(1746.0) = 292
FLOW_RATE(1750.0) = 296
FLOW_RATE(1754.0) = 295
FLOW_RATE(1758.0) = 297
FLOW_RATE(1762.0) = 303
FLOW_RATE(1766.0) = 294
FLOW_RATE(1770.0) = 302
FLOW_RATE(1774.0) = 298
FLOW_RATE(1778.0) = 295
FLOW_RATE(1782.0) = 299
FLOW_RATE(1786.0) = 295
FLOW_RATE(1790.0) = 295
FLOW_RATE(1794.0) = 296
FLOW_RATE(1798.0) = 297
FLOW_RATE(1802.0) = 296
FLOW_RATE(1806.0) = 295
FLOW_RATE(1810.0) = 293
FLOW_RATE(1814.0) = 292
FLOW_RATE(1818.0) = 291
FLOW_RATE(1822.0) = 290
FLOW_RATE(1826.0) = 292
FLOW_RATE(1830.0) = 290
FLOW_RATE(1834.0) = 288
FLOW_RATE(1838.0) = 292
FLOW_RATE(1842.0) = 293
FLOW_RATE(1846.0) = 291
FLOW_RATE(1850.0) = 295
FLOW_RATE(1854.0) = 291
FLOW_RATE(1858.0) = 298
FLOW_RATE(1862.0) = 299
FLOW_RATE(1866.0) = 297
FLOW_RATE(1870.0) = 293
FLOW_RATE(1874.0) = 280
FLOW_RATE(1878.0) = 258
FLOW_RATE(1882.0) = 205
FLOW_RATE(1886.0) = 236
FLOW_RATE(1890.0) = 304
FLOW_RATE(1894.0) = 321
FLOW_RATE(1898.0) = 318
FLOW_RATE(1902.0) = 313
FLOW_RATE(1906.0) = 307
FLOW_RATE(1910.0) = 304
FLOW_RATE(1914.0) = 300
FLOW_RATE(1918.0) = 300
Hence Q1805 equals 1.0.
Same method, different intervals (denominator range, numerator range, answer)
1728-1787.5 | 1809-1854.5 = 1.01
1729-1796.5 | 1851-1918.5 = 1.00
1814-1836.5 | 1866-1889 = 0.90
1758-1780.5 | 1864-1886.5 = 0.88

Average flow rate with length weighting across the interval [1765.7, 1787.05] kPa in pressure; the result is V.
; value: 298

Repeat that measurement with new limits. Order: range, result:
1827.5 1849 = 291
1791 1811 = 296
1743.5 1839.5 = 295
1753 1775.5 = 298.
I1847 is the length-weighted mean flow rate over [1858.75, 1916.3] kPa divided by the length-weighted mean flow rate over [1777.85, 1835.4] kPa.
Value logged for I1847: 0.98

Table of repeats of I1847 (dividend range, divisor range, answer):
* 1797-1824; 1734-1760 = 1.05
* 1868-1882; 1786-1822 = 0.91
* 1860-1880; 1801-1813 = 0.97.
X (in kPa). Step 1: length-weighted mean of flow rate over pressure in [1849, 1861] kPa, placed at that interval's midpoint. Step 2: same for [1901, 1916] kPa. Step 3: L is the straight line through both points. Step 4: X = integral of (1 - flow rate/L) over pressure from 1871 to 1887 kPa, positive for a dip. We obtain 2.7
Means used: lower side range 295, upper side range 306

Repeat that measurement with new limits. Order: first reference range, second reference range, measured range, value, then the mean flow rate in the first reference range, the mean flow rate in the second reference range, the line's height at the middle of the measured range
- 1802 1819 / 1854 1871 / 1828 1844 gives 0.2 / 293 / 296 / 295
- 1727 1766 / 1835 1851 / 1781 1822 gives -0.8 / 285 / 292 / 289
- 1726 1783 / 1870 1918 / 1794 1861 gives -1.2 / 289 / 287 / 288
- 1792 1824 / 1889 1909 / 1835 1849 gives 0.4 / 294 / 313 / 301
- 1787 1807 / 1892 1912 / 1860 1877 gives 0.9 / 296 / 313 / 307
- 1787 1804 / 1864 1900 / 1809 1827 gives 0.0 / 296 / 279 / 292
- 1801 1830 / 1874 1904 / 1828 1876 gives -1.1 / 292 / 279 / 286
